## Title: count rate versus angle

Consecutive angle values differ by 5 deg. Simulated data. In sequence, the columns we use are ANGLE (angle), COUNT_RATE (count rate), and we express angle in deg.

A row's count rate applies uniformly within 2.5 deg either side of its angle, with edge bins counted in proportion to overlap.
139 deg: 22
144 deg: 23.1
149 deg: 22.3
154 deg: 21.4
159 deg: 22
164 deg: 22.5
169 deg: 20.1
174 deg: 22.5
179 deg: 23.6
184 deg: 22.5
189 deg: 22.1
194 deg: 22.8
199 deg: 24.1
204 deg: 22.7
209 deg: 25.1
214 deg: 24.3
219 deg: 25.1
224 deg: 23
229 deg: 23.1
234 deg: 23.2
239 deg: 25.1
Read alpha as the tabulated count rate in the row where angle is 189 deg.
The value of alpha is 22.1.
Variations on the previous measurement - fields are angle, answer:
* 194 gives 22.8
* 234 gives 23.2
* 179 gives 23.6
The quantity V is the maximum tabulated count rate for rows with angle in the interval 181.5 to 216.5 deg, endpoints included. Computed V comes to 25.1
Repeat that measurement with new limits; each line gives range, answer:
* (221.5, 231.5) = 23.1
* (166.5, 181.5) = 23.6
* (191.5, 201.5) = 24.1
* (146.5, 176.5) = 22.5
